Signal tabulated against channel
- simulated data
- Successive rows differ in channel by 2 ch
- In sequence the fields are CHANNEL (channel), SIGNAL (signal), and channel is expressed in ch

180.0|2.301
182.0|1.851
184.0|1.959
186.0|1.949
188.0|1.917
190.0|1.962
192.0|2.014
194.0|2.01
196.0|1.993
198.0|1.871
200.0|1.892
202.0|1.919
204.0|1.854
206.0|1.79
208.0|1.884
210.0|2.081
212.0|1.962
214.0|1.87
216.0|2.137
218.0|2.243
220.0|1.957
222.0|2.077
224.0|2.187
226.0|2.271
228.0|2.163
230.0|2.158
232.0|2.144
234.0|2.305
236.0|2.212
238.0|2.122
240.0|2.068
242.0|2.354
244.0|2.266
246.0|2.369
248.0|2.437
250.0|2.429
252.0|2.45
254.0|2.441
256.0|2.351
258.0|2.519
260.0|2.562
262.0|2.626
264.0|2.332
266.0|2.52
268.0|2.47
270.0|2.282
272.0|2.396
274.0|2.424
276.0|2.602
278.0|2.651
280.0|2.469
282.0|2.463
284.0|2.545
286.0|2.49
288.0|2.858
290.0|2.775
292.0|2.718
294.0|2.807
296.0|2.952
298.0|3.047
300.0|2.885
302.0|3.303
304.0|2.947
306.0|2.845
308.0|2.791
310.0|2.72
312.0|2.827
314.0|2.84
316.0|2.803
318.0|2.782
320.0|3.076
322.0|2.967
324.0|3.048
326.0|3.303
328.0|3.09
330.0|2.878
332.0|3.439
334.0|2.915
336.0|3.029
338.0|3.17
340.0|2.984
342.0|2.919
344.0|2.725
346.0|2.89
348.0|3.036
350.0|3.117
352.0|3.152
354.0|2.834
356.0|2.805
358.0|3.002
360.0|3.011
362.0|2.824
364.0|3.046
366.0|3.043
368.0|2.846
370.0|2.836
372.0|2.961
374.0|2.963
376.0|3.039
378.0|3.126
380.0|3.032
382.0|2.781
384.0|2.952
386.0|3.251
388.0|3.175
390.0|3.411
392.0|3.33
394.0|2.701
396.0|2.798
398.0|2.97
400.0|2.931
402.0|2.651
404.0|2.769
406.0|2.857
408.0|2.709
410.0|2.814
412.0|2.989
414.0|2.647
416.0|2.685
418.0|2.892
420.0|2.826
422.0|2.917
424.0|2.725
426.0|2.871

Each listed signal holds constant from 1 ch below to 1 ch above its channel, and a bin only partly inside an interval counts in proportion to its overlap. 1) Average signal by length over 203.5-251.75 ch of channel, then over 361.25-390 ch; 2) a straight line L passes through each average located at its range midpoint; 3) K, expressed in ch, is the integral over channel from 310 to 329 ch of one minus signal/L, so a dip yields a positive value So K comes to -2.0 ch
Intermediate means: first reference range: 2.15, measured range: 2.96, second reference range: 3.01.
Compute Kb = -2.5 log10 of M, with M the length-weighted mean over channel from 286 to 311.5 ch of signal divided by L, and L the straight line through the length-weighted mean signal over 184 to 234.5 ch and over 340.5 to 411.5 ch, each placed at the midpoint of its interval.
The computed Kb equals -0.14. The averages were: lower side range 2.02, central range 2.87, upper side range 2.95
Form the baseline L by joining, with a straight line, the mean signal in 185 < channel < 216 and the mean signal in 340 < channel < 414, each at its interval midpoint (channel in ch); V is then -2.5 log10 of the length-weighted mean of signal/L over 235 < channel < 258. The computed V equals -0.06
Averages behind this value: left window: 1.94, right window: 2.95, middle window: 2.33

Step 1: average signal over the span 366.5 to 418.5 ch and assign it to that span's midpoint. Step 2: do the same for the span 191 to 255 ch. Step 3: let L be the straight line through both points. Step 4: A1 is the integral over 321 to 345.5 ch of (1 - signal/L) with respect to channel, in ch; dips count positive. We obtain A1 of -3.6 ch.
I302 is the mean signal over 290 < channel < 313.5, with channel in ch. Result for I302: 2.89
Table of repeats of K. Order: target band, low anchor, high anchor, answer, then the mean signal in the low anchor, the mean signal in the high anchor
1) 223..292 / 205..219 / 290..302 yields 2.1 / 2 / 2.91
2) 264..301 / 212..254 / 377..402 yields -2.3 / 2.21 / 3.02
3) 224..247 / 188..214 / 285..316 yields 0.3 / 1.93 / 2.85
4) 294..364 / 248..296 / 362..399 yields -4.7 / 2.54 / 3.01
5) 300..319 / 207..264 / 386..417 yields -2.5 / 2.24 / 2.91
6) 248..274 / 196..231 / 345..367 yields -1.2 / 2.02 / 2.98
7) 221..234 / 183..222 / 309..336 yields 0.0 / 1.96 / 2.98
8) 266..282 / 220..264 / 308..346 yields 0.5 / 2.3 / 2.97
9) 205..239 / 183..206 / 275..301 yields 1.1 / 1.93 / 2.71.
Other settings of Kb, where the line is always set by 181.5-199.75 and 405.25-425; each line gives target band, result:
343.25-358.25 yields -0.15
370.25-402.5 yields -0.12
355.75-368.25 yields -0.14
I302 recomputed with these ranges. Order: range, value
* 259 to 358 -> 2.82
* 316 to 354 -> 3.02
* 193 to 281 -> 2.23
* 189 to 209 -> 1.92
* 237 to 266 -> 2.39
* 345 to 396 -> 3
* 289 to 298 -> 2.84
